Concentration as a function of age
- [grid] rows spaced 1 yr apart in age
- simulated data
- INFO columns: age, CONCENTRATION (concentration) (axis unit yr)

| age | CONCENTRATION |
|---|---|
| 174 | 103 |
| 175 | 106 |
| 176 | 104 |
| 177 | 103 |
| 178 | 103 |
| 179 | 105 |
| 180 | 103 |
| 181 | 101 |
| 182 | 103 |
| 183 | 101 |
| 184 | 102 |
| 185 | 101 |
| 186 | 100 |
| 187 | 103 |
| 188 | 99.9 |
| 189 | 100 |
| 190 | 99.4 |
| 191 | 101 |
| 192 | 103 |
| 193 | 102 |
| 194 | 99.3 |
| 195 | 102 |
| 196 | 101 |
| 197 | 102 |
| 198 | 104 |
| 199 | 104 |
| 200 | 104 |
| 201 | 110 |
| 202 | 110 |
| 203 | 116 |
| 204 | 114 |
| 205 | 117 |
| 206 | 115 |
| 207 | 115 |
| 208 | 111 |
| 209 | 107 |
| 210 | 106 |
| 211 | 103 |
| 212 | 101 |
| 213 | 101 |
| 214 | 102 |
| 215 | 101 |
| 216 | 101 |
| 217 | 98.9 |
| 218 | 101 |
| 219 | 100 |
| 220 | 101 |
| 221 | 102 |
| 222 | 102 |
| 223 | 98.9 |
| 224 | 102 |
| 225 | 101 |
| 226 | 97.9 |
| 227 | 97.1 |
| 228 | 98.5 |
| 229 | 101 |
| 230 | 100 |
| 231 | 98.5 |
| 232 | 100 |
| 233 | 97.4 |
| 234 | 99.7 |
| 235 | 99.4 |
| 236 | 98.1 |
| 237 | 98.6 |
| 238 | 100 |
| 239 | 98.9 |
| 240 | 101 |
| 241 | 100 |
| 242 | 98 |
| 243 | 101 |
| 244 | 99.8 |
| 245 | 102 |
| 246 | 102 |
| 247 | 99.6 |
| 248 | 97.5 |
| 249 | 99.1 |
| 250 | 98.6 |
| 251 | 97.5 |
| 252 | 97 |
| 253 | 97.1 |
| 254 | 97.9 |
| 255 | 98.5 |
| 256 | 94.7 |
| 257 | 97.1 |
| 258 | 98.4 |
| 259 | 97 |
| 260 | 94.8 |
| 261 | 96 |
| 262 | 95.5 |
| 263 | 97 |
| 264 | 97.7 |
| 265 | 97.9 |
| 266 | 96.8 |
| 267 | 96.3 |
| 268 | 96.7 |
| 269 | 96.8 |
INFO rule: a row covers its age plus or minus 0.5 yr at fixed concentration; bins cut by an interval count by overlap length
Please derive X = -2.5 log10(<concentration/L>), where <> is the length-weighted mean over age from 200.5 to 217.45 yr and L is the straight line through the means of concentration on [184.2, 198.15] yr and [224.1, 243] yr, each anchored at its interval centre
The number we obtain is -0.08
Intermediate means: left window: 101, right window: 99.3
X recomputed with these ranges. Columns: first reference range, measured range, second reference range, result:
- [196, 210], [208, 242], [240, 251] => 0.041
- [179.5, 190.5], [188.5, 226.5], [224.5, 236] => -0.042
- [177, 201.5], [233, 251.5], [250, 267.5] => -0.014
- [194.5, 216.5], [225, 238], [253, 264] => 0.031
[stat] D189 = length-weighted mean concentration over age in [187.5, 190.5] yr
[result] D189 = 99.8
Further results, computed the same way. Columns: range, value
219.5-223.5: 101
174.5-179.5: 104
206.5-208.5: 113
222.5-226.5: 99.9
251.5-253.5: 97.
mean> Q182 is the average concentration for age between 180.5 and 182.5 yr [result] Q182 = 102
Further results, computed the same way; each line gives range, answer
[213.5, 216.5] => 101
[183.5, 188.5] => 101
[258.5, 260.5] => 95.9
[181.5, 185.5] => 102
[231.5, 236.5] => 98.9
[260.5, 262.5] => 95.8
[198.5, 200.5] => 104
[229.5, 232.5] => 99.5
